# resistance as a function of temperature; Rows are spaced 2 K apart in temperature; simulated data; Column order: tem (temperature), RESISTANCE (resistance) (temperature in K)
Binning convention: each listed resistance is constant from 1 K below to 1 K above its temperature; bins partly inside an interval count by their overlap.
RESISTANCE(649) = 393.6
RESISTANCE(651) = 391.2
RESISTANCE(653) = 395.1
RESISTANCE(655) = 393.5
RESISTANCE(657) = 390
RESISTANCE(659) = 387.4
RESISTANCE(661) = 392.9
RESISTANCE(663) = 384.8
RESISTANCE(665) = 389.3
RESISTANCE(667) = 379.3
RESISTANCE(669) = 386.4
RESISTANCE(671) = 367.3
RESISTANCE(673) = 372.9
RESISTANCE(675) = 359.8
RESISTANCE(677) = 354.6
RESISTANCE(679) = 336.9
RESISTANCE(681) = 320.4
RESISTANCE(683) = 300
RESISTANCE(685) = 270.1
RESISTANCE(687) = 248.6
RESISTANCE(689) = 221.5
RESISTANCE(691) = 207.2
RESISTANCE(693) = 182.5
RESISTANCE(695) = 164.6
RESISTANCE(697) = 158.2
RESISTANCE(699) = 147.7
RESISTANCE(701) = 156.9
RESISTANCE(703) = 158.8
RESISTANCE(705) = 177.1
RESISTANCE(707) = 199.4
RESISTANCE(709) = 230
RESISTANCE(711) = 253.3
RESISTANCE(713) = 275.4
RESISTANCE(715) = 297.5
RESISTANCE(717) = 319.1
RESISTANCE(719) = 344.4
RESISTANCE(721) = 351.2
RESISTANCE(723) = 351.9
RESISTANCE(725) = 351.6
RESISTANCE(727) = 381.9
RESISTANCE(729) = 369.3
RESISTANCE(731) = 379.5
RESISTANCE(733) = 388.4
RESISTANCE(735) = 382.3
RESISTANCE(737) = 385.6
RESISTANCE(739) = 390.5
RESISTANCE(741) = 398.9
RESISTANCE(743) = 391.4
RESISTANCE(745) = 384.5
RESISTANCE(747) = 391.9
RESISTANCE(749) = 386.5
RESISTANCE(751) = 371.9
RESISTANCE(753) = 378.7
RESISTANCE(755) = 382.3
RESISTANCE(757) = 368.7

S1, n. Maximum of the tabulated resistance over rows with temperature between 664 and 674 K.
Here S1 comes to 389.3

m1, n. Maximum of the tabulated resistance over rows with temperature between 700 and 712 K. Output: 253.3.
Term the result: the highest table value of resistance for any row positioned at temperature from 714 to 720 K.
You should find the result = 344.4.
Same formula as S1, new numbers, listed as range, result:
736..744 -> 398.9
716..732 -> 381.9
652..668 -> 395.1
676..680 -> 354.6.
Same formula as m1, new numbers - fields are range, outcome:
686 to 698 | 248.6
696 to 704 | 158.8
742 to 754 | 391.9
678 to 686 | 336.9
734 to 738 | 385.6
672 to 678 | 372.9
